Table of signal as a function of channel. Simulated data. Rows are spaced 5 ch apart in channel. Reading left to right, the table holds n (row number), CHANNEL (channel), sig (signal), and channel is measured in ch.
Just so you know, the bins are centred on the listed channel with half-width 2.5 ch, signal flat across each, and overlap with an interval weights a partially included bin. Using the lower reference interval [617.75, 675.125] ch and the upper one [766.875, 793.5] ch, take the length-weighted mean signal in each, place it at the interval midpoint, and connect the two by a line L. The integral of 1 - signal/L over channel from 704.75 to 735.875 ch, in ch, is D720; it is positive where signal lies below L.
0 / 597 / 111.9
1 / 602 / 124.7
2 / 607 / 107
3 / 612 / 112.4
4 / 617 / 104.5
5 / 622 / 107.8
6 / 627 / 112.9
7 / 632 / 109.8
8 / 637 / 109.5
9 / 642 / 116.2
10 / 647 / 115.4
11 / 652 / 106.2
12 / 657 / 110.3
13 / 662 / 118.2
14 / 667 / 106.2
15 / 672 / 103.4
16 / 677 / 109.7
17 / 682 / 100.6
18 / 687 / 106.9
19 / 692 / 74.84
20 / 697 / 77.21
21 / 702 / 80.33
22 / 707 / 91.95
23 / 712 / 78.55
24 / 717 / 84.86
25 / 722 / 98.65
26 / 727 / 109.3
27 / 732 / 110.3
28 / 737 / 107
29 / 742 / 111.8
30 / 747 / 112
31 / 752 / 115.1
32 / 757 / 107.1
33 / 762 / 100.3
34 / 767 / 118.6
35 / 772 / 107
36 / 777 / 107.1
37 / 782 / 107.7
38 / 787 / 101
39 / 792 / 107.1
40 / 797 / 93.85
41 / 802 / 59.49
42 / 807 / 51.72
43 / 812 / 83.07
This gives 3.6 ch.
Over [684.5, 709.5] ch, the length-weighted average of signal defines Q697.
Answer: 86.2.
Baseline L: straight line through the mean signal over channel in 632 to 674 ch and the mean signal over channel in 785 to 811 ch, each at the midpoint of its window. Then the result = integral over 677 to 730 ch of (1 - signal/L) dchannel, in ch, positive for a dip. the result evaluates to 4.9 ch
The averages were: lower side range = 111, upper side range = 82.3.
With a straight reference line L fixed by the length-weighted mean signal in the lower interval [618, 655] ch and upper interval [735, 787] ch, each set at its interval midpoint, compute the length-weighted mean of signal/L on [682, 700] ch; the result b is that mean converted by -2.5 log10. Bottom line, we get 0.24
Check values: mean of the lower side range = 111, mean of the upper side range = 109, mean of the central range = 88.1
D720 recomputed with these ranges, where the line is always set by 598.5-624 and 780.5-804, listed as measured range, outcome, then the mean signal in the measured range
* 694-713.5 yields 3.9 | 82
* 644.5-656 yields -0.3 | 111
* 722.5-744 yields -1.9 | 109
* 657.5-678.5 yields -0.7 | 109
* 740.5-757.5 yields -2.4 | 112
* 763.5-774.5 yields -1.8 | 112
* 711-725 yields 1.7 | 89.1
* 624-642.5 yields -0.4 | 112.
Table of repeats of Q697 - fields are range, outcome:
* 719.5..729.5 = 104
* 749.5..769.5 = 110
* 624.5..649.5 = 113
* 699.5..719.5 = 83.9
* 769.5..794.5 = 106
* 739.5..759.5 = 112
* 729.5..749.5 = 110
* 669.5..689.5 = 105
